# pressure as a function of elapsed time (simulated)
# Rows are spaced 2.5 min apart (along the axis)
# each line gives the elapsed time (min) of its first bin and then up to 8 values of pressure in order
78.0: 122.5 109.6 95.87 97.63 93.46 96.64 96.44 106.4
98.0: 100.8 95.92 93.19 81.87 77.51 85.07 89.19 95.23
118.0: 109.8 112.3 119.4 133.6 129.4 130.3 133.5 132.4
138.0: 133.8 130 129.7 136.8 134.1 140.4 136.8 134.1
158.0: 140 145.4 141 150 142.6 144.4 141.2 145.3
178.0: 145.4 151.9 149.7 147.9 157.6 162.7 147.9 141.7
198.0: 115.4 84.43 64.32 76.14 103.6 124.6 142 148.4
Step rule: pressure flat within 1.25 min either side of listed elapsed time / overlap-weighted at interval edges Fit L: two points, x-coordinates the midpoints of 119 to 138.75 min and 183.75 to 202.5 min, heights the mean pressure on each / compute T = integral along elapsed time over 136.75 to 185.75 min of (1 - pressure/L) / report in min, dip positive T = -3.7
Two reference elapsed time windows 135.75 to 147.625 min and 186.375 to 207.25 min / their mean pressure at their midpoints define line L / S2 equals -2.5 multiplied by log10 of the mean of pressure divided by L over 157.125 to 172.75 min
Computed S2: -0.14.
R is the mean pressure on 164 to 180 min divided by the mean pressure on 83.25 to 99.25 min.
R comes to 1.47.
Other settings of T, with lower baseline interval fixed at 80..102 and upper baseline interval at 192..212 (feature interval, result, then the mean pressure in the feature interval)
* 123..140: -4.9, 131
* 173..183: -4.0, 147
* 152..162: -3.4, 139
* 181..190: -4.0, 153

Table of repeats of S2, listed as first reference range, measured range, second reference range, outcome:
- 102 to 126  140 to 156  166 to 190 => -0.08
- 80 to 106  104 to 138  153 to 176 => 0.05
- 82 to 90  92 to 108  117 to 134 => 0.12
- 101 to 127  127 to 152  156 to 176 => -0.10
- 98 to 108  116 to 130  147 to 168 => -0.11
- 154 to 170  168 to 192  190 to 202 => -0.12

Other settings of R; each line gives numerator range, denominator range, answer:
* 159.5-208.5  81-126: 1.35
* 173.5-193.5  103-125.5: 1.54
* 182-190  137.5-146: 1.16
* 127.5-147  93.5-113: 1.44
